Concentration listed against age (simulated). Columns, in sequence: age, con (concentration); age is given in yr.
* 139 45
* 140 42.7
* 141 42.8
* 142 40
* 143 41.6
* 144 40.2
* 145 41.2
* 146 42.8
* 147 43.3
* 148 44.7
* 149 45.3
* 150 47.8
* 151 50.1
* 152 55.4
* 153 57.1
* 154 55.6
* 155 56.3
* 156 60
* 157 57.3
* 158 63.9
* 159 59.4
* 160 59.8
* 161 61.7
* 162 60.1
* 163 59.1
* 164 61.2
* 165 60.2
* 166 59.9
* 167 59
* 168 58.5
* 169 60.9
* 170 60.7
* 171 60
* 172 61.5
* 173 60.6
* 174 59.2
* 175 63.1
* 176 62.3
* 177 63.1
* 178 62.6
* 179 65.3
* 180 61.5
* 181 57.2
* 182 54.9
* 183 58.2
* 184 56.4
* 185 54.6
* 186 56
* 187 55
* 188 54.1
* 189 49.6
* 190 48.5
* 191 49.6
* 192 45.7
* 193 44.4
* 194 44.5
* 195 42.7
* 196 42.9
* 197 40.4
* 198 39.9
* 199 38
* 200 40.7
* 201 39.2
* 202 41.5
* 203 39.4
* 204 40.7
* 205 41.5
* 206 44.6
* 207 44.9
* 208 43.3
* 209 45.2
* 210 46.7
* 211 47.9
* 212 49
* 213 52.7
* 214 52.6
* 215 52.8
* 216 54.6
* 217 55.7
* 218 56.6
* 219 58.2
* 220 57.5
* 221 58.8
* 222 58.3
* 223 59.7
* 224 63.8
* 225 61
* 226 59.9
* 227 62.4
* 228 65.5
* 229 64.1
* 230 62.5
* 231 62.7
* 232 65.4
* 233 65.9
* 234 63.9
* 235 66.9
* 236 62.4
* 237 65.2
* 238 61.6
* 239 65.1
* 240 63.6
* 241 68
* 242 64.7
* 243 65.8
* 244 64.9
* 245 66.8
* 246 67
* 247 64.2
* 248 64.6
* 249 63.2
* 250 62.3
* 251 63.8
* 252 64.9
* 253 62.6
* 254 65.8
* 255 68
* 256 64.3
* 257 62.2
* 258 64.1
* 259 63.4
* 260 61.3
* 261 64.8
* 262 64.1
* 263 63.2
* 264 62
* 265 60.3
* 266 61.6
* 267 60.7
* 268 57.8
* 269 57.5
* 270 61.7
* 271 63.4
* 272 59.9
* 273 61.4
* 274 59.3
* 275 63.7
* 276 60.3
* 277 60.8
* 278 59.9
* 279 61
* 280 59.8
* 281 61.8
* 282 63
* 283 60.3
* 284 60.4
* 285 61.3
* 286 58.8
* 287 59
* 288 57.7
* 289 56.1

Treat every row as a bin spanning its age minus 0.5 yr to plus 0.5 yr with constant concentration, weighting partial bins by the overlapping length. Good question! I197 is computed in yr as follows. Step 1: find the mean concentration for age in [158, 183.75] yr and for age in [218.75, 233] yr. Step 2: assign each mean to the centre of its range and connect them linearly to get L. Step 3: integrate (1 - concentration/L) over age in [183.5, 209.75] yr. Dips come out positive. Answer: 6.7 yr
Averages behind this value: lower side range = 60.4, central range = 45.5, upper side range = 61.6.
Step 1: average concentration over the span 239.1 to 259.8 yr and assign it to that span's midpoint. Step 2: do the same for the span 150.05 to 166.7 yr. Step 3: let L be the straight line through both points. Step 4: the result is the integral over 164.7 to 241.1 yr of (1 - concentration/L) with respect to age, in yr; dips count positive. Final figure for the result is 7.9 yr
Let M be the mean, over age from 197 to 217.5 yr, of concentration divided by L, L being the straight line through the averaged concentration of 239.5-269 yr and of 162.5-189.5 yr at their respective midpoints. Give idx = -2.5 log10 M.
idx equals 0.319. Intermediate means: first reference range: 59.1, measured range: 45.4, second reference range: 63.7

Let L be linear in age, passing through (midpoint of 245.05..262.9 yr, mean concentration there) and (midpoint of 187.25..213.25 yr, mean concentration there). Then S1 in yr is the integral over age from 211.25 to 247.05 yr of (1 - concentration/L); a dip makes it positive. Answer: -4.0 yr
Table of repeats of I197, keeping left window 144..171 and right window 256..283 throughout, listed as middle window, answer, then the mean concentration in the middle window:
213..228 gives 0.18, 58.1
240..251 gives -0.88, 65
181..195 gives 1.33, 51.5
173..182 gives -0.80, 61.3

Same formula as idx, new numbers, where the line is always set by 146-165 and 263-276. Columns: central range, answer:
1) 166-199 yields 0.037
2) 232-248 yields -0.099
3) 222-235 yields -0.075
